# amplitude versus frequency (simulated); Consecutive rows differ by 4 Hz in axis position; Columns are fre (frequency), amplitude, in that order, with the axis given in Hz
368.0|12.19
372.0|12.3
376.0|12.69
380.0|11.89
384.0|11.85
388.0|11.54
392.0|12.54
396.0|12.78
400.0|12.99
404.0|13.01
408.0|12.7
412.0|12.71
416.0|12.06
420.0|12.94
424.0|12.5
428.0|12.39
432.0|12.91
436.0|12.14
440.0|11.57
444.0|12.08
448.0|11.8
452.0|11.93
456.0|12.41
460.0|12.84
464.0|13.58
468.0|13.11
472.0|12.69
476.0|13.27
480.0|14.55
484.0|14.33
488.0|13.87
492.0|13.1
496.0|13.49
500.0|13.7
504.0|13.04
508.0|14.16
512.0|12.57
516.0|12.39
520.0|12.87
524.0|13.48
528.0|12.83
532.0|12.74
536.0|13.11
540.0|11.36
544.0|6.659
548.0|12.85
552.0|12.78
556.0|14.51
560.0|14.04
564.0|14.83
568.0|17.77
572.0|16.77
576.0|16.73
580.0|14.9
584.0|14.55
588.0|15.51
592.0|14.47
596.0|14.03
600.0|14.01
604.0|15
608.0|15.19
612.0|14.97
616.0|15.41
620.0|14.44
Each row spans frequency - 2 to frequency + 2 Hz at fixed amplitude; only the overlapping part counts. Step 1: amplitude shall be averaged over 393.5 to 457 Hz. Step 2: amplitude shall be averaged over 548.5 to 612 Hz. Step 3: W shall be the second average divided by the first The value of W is 1.20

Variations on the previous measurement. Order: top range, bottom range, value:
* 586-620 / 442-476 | 1.17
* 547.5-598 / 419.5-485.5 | 1.17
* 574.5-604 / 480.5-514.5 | 1.10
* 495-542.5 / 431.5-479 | 1.03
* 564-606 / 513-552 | 1.27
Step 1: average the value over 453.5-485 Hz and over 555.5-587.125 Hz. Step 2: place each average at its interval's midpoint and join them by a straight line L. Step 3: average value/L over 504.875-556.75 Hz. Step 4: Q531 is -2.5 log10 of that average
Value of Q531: 0.18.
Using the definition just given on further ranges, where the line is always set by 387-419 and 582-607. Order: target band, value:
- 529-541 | 0.12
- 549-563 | 0.03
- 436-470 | 0.06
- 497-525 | 0.04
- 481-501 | -0.02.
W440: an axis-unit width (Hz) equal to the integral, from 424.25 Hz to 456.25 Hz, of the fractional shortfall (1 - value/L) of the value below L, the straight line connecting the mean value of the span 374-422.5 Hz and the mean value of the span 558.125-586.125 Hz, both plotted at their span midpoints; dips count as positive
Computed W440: 2.6 Hz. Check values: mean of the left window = 12.5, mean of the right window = 15.7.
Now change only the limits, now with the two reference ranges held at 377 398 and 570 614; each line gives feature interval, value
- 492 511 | 0.42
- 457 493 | -0.13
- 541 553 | 3.17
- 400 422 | -0.40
